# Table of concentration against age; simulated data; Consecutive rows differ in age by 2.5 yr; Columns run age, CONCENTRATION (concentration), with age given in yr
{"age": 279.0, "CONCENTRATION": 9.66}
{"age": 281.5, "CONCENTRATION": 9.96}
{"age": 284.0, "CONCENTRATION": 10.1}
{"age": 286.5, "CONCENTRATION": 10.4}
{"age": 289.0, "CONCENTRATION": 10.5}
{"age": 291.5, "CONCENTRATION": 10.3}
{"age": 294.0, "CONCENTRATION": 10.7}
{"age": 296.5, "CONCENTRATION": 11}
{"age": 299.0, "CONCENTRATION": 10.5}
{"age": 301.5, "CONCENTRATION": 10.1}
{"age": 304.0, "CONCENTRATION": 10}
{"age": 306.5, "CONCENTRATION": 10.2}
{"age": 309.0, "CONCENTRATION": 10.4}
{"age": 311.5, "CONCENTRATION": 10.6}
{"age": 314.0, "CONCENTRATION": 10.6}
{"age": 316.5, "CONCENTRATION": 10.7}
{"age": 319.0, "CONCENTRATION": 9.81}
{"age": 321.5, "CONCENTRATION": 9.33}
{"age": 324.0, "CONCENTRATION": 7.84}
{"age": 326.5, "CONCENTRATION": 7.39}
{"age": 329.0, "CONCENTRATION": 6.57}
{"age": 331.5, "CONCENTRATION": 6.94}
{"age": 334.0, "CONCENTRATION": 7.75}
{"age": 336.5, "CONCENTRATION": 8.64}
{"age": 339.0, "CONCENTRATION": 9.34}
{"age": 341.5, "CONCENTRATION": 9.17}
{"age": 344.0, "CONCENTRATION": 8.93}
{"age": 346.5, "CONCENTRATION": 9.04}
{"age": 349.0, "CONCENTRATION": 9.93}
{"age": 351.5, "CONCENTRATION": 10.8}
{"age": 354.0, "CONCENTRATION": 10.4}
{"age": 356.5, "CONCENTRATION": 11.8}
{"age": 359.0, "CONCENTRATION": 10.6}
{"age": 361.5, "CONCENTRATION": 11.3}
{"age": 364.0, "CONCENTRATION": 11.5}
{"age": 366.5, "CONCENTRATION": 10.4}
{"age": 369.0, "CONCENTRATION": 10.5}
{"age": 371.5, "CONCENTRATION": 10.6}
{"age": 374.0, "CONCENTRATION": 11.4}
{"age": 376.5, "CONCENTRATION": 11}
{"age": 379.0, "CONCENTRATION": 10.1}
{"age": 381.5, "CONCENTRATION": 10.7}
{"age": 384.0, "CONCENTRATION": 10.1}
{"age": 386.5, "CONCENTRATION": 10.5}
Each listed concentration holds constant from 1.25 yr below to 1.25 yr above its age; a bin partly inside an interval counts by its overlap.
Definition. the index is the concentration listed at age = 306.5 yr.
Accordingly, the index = 10.2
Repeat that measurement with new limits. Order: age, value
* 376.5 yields 11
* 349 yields 9.93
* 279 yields 9.66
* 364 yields 11.5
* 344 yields 8.93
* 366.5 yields 10.4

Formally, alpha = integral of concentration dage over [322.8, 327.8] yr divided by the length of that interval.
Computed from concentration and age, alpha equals 7.6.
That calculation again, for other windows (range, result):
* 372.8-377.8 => 11.2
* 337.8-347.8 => 9.12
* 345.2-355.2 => 10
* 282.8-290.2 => 10.3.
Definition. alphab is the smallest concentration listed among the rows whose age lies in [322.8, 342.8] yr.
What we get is 6.57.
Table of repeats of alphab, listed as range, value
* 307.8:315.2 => 10.4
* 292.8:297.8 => 10.7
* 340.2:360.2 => 8.93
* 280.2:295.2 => 9.96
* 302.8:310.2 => 10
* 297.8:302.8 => 10.1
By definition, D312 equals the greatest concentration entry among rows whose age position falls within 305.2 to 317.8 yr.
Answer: 10.7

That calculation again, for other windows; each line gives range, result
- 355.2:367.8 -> 11.8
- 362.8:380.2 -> 11.5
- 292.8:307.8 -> 11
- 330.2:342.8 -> 9.34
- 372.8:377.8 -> 11.4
